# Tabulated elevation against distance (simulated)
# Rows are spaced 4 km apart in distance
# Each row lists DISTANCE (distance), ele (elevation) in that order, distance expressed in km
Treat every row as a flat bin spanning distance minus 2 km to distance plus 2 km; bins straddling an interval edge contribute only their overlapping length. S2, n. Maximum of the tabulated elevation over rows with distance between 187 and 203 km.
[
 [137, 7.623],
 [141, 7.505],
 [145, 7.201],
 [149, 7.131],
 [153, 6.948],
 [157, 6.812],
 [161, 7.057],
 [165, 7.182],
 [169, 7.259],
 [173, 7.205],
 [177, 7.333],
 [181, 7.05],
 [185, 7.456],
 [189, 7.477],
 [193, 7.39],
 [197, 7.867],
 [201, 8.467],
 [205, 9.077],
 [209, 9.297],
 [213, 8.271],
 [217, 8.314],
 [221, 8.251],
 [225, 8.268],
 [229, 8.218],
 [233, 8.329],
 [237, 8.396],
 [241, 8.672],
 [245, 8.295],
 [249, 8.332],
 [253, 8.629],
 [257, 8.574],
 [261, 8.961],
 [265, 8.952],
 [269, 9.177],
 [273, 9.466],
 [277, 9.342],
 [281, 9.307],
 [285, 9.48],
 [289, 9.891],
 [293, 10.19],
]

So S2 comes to 8.467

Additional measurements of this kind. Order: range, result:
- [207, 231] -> 9.297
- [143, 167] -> 7.201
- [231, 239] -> 8.396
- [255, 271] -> 9.177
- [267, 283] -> 9.466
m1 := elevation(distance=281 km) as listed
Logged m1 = 9.307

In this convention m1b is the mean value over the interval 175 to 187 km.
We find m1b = 7.28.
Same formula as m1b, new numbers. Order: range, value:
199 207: 8.77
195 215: 8.6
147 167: 7.03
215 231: 8.26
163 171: 7.22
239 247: 8.48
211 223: 8.28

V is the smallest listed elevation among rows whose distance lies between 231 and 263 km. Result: 8.295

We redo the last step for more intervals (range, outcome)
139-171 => 6.812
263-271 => 8.952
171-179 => 7.205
